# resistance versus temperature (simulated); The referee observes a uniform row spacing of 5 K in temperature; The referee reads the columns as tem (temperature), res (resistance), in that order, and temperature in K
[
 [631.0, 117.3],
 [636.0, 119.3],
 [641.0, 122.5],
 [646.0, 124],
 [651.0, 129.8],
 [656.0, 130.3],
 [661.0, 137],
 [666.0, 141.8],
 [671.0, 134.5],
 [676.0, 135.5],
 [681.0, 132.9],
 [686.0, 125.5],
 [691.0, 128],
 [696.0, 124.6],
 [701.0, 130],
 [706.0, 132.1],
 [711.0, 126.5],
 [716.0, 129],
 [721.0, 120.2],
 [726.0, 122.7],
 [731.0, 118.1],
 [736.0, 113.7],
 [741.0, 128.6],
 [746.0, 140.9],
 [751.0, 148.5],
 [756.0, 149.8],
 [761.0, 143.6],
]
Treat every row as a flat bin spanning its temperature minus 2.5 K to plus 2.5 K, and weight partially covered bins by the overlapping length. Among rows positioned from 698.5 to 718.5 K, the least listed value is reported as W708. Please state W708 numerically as 126.5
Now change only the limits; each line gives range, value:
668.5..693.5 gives 125.5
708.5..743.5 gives 113.7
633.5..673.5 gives 119.3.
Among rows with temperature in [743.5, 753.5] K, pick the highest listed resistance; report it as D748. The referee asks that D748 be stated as 148.5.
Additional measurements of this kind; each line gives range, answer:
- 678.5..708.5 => 132.9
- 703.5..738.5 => 132.1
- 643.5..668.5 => 141.8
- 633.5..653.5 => 129.8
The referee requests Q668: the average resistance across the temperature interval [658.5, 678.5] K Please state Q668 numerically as 137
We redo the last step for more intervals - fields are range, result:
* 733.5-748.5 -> 128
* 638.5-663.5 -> 129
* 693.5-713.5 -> 128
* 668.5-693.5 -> 131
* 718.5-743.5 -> 121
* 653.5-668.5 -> 136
